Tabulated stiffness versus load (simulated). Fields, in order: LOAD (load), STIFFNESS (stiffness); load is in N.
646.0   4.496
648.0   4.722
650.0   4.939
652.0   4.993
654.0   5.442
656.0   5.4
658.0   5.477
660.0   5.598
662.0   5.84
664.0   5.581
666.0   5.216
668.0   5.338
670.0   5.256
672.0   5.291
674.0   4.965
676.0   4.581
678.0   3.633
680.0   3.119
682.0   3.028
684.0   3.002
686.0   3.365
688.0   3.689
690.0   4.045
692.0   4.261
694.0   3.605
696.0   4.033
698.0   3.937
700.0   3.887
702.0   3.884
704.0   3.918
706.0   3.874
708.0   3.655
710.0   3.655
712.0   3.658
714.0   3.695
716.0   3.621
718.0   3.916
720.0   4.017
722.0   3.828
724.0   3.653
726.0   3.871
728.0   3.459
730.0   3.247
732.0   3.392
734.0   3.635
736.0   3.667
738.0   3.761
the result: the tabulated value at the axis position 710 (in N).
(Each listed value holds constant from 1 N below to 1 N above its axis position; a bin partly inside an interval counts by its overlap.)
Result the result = 3.655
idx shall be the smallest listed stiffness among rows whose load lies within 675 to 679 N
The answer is 3.633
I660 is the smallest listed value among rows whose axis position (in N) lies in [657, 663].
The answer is 5.477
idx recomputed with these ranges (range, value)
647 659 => 4.722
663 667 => 5.216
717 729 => 3.459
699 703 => 3.884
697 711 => 3.655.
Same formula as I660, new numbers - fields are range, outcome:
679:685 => 3.002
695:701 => 3.887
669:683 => 3.028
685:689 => 3.365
